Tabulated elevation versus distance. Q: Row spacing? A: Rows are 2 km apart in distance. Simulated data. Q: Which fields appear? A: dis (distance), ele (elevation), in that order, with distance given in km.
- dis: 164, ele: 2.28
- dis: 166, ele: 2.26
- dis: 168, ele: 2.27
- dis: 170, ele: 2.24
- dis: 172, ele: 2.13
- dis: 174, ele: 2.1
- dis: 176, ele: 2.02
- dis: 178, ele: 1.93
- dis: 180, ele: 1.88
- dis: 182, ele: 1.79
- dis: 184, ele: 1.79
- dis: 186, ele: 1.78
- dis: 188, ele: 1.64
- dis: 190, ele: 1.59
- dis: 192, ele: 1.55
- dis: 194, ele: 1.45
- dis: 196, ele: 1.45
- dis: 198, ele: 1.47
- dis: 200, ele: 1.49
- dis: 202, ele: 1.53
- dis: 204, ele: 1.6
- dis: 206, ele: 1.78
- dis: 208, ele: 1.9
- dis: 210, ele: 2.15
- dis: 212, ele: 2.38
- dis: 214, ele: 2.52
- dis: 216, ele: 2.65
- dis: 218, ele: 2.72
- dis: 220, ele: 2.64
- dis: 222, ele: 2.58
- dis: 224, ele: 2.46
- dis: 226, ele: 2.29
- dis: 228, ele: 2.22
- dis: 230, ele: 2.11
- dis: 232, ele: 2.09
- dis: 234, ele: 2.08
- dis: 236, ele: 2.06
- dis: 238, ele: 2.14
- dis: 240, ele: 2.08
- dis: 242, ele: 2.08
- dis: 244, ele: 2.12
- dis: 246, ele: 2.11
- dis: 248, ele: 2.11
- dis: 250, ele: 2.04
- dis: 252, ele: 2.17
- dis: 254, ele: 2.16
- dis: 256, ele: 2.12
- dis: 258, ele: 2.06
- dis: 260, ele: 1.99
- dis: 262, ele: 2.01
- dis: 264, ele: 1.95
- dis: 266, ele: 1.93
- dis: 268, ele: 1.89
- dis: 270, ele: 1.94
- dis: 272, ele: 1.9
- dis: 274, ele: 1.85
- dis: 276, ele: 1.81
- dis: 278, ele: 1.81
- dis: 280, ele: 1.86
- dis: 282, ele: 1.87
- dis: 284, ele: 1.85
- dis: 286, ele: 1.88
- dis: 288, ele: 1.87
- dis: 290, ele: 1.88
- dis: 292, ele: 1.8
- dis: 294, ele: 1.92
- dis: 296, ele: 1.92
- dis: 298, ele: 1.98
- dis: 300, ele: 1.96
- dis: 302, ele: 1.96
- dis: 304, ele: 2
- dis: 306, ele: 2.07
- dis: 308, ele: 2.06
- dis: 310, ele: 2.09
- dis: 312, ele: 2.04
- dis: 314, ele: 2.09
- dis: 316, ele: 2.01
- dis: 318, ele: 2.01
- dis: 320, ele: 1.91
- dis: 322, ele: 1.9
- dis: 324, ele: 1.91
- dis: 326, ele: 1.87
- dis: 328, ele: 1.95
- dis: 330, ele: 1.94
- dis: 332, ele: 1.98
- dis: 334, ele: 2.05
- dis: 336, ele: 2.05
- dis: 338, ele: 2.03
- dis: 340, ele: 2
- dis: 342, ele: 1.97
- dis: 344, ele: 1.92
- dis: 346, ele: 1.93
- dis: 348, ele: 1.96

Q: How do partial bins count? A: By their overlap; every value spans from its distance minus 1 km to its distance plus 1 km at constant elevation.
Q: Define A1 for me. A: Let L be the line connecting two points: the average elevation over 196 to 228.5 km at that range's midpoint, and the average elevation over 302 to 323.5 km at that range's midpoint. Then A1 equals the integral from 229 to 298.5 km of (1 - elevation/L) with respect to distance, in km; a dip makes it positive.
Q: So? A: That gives 2.85 km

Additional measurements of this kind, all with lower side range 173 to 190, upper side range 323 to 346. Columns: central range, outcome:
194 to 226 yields -3.4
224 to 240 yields -2.3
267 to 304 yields 0.8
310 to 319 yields -0.4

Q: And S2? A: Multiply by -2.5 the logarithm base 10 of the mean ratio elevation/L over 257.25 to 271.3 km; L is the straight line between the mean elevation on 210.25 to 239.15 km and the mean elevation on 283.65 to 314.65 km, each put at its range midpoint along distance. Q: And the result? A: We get 0.09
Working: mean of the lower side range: 2.35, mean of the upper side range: 1.96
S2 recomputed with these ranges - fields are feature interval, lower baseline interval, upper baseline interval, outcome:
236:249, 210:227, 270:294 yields 0.079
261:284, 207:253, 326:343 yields 0.136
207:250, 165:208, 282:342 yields -0.214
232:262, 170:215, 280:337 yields -0.112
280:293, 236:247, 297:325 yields 0.099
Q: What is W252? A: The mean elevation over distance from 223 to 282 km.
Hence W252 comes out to 2.05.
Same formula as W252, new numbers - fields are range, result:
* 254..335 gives 1.95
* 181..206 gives 1.6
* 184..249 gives 2.02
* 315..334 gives 1.95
